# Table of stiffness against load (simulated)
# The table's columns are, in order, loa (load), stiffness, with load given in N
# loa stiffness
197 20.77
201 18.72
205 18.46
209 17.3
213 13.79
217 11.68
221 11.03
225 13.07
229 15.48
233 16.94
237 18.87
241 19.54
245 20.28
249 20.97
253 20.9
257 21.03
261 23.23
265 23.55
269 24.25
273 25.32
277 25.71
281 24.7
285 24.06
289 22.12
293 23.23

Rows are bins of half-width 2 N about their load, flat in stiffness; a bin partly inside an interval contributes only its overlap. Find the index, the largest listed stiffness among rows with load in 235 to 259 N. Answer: 21.03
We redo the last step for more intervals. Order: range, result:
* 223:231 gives 15.48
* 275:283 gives 25.71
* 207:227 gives 17.3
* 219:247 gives 20.28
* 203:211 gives 18.46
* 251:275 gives 25.32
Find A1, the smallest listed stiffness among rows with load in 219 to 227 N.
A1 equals 11.03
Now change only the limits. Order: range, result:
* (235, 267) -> 18.87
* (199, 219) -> 11.68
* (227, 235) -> 15.48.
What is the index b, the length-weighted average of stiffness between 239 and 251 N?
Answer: 20.3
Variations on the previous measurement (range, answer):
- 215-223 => 11.4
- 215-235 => 13.6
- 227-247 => 18.2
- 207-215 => 15.5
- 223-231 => 14.3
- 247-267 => 21.9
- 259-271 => 23.7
